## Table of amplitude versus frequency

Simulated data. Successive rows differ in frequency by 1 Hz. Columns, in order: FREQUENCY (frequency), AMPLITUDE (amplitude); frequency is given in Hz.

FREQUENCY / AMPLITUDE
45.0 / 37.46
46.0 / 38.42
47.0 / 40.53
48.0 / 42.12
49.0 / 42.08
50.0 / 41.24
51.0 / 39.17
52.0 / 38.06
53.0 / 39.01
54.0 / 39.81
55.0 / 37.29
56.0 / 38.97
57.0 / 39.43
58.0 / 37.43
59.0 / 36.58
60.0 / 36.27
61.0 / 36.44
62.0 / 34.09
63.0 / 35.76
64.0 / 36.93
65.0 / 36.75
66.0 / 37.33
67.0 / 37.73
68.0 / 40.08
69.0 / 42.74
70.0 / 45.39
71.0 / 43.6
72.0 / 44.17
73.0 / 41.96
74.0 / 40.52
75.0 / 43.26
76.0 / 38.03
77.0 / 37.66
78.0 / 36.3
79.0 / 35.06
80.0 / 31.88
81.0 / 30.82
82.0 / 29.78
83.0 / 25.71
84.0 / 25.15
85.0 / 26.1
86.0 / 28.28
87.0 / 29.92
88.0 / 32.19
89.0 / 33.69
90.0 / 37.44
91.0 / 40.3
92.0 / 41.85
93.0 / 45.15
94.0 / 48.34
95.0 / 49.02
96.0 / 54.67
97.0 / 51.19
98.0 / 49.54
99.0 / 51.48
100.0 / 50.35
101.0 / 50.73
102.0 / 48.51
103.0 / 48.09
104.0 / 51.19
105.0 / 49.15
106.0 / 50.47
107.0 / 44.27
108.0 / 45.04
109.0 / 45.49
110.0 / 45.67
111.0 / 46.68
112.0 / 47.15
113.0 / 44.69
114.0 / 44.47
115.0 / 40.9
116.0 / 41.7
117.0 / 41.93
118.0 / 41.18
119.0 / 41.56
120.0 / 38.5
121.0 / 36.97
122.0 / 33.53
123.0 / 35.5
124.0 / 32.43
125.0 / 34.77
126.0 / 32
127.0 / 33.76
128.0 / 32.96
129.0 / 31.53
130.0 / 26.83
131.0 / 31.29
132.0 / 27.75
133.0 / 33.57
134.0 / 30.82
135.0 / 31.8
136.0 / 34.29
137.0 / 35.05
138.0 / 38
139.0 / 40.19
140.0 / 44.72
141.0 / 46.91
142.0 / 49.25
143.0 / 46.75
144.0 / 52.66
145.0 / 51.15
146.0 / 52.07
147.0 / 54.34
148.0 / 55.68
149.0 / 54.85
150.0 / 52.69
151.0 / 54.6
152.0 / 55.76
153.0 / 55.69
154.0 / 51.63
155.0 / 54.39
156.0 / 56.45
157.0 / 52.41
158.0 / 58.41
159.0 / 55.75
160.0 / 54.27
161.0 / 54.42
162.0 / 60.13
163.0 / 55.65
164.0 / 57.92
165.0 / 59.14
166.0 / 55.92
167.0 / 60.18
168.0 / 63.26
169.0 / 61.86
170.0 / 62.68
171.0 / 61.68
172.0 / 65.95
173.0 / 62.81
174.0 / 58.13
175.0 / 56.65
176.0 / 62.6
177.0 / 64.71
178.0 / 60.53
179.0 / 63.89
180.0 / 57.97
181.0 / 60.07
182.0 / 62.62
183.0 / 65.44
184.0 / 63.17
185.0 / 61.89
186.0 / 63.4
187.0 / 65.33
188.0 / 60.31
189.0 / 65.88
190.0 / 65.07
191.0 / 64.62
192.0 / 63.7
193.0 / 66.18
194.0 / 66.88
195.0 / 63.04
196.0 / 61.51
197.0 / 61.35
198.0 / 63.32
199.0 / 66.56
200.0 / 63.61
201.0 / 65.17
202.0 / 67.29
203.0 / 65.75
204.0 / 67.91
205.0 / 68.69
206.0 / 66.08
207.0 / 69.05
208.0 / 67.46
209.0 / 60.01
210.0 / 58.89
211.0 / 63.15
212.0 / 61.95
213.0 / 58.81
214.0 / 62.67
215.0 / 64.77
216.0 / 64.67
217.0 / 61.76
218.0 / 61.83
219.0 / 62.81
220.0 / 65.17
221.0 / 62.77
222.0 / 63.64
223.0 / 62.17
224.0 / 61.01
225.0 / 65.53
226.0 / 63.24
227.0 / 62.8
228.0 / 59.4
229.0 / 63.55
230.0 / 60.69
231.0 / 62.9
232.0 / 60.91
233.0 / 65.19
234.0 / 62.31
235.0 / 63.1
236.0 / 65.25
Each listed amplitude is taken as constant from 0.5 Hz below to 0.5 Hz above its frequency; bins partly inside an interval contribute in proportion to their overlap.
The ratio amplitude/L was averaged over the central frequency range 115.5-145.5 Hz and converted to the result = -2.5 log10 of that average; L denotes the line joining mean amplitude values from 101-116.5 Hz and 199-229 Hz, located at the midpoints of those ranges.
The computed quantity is 0.31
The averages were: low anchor 46.4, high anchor 63.8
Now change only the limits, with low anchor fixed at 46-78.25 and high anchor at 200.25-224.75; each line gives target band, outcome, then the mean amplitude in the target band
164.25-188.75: -0.07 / 61.7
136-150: 0.11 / 47.5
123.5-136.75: 0.50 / 31.9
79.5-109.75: 0.08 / 41.6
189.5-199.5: -0.06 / 64.2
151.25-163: -0.01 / 55.4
